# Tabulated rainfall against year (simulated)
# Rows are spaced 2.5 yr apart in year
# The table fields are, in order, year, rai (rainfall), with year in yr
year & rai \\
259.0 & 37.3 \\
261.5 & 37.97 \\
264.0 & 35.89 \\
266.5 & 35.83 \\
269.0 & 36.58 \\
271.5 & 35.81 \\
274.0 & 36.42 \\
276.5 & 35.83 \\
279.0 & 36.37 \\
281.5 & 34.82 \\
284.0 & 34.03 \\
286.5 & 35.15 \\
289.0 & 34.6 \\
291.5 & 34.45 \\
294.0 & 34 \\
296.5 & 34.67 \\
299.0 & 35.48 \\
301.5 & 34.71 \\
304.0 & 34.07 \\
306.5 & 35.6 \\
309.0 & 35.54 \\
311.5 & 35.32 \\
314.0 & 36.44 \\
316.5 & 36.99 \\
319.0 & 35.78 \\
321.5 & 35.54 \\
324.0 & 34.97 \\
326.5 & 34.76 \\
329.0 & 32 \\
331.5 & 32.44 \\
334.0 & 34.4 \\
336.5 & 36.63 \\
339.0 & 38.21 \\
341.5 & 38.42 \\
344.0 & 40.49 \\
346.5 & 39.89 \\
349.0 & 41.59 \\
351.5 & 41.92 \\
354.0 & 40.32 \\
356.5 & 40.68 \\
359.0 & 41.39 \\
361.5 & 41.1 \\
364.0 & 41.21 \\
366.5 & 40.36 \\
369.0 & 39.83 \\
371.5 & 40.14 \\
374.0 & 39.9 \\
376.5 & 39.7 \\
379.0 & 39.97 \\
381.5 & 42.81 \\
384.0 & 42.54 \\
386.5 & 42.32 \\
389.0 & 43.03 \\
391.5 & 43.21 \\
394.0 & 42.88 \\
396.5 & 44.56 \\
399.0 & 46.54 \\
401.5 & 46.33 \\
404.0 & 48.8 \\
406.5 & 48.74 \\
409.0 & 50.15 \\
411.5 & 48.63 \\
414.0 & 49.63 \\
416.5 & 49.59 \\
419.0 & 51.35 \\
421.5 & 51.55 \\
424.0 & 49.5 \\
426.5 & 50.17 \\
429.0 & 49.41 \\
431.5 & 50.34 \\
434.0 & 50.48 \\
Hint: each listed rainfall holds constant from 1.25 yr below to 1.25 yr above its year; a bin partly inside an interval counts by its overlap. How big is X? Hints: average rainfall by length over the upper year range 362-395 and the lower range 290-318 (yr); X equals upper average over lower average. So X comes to 1.2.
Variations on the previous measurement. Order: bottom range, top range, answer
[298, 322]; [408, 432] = 1.41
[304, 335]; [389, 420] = 1.35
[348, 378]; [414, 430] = 1.24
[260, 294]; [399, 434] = 1.39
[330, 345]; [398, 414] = 1.32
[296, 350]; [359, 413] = 1.20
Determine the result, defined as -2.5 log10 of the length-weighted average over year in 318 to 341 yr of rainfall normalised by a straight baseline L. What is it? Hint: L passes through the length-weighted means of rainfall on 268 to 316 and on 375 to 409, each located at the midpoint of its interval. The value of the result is 0.10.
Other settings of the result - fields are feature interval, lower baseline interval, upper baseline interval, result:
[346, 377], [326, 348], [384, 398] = -0.03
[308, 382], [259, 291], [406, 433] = 0.12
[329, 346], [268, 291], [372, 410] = 0.10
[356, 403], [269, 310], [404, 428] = 0.09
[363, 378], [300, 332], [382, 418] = 0.05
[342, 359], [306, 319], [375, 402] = -0.03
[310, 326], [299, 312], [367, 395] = 0.01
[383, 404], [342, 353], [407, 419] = 0.07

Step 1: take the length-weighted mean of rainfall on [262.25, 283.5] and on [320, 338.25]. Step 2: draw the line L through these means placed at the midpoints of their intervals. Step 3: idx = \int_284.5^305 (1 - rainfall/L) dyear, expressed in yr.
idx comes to 0.4 yr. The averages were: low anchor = 35.9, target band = 34.6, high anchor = 34.5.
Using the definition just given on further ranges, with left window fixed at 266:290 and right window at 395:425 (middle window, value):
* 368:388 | 2.0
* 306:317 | 0.8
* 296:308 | 0.9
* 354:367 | 0.8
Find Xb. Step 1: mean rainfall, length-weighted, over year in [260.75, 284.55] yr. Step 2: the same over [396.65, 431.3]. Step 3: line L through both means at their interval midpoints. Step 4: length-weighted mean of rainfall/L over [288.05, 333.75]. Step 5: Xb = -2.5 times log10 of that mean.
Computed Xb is 0.14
